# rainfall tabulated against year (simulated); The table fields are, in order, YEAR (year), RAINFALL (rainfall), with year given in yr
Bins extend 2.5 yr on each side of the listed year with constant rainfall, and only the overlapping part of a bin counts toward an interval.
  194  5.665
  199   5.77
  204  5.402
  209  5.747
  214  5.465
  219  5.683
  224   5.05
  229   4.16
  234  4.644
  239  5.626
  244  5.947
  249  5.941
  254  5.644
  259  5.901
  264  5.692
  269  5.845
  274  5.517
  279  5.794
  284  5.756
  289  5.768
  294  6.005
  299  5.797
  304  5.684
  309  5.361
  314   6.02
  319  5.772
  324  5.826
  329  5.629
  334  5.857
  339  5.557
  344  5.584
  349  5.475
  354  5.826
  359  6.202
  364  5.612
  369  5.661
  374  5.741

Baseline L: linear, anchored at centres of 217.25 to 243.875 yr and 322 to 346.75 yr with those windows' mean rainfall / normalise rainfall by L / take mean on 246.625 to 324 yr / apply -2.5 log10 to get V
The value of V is -0.07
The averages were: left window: 5.1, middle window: 5.77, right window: 5.69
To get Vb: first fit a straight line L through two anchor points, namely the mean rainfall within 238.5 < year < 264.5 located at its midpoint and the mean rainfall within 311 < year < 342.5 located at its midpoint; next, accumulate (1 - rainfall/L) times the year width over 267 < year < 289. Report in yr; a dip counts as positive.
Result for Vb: 0.2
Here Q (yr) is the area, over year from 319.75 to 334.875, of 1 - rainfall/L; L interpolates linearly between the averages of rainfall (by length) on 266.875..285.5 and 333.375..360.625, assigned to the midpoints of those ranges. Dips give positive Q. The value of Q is -0.09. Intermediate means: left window 5.72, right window 5.73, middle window 5.76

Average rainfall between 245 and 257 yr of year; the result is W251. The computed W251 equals 5.82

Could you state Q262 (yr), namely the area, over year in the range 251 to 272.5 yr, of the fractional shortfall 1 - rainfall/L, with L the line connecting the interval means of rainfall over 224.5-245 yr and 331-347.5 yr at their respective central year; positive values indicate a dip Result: -2.4 yr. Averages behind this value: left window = 5.03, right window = 5.65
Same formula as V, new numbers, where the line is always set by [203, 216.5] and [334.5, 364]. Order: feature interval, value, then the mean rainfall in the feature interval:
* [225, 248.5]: 0.086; 5.16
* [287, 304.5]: -0.032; 5.83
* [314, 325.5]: -0.029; 5.84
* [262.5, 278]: -0.013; 5.69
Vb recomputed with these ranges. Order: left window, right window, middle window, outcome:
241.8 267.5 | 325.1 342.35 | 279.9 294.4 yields -0.1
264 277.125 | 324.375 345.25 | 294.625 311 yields 0.0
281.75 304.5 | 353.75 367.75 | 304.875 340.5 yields 0.7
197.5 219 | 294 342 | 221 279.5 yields 1.9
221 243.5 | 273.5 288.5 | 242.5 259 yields -1.8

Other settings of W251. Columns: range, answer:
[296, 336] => 5.75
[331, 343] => 5.69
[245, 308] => 5.77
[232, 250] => 5.53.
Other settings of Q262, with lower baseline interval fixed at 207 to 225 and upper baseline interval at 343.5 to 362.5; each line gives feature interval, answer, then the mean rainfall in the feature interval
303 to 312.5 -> 0.2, 5.55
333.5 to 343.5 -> 0.2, 5.65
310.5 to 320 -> -0.2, 5.86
